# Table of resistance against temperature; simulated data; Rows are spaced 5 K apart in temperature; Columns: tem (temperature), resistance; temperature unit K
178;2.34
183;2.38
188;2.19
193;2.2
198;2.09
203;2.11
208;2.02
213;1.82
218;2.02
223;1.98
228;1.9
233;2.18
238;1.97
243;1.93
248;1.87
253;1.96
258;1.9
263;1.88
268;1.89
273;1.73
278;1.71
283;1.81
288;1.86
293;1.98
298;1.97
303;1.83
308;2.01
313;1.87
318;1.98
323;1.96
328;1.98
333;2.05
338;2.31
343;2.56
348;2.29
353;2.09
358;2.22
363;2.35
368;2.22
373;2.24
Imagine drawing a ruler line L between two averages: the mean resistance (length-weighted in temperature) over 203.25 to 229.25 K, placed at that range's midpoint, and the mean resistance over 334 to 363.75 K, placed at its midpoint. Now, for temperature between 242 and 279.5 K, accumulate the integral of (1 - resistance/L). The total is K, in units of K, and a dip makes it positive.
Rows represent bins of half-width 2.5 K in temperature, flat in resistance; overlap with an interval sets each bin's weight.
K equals 3.8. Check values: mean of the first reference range 1.96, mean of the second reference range 2.29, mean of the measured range 1.86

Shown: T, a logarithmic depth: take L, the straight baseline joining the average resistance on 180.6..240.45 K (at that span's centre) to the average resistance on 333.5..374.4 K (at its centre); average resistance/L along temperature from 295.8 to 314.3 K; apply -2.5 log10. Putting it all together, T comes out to 0.15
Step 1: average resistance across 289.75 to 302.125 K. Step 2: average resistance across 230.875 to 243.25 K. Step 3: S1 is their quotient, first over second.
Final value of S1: 1.0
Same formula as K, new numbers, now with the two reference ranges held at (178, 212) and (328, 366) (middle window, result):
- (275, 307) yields 5.1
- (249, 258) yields 1.1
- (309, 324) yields 1.9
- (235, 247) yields 1.3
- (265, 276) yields 2.0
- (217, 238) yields 1.6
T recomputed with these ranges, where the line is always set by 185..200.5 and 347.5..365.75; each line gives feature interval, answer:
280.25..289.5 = 0.20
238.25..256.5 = 0.14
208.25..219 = 0.13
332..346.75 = -0.05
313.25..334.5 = 0.13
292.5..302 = 0.13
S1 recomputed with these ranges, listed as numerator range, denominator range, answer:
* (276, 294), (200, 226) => 0.92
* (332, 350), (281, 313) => 1.22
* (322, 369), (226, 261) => 1.13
